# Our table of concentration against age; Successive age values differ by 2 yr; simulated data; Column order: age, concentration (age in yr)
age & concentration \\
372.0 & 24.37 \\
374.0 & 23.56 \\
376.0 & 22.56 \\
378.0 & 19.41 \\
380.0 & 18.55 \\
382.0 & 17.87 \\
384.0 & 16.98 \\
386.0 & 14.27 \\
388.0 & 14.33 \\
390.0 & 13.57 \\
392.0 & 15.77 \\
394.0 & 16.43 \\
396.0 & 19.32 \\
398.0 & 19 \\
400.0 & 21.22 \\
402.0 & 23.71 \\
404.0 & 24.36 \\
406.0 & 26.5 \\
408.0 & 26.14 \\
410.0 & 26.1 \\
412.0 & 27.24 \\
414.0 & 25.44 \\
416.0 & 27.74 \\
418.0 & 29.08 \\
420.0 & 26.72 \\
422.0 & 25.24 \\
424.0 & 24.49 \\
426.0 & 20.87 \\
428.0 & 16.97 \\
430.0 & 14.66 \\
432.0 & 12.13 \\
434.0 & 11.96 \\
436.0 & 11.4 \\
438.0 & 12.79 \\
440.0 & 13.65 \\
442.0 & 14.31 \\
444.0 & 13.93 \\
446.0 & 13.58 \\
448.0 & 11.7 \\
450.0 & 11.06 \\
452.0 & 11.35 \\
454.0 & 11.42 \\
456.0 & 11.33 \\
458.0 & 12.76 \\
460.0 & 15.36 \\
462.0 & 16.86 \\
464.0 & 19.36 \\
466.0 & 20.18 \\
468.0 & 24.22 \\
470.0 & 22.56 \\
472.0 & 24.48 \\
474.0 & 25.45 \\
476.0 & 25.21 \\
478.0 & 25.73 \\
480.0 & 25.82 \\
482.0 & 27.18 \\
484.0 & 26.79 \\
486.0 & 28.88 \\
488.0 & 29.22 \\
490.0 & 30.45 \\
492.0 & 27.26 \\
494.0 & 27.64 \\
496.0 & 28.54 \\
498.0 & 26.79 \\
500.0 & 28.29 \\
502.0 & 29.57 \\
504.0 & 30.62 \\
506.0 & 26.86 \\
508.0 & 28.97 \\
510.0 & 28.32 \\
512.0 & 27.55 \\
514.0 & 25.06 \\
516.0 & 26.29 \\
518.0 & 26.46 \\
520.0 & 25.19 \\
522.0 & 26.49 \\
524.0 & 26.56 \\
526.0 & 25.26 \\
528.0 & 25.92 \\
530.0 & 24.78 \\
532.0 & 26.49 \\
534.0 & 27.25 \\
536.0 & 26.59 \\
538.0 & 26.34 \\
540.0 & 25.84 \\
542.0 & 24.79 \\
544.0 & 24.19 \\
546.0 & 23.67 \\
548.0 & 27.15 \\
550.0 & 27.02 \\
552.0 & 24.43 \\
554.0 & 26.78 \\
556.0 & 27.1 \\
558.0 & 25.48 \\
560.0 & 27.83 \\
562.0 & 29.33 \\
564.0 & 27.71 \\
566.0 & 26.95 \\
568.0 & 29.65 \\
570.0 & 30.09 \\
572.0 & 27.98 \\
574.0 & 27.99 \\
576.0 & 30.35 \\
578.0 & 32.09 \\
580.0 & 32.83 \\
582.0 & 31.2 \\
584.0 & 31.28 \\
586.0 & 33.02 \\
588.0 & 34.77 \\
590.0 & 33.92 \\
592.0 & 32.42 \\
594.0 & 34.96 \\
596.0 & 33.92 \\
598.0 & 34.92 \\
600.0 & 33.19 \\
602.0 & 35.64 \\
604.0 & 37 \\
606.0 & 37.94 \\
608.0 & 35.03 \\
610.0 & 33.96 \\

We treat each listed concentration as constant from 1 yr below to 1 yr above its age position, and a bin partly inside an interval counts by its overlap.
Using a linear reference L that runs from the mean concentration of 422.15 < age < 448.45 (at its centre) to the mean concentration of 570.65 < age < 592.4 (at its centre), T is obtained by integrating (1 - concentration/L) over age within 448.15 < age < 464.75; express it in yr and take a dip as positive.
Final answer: 3.9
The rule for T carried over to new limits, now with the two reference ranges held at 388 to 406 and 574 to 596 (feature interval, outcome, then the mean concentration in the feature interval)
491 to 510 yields -1.2 yr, 28.3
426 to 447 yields 7.8 yr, 13.9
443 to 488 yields 8.9 yr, 19.5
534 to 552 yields 2.3 yr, 25.7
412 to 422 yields -3.1 yr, 27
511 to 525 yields 0.8 yr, 26.2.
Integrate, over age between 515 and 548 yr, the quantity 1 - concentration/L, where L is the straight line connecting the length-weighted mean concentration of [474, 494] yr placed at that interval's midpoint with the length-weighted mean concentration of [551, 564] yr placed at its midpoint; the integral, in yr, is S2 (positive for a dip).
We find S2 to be 1.52 yr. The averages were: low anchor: 27.3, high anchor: 26.9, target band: 25.8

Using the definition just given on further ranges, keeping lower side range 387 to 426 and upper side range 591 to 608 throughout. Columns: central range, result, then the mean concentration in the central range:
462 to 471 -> 1.9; 21.1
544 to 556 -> 2.3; 25.8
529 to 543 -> 2.2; 26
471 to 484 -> 0.7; 25.7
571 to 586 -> 1.3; 30.7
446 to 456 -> 5.5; 11.6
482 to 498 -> -0.1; 28.2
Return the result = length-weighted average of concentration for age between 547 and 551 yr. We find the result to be 27.1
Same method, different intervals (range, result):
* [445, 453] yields 11.9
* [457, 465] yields 16.1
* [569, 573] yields 29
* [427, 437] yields 13.4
